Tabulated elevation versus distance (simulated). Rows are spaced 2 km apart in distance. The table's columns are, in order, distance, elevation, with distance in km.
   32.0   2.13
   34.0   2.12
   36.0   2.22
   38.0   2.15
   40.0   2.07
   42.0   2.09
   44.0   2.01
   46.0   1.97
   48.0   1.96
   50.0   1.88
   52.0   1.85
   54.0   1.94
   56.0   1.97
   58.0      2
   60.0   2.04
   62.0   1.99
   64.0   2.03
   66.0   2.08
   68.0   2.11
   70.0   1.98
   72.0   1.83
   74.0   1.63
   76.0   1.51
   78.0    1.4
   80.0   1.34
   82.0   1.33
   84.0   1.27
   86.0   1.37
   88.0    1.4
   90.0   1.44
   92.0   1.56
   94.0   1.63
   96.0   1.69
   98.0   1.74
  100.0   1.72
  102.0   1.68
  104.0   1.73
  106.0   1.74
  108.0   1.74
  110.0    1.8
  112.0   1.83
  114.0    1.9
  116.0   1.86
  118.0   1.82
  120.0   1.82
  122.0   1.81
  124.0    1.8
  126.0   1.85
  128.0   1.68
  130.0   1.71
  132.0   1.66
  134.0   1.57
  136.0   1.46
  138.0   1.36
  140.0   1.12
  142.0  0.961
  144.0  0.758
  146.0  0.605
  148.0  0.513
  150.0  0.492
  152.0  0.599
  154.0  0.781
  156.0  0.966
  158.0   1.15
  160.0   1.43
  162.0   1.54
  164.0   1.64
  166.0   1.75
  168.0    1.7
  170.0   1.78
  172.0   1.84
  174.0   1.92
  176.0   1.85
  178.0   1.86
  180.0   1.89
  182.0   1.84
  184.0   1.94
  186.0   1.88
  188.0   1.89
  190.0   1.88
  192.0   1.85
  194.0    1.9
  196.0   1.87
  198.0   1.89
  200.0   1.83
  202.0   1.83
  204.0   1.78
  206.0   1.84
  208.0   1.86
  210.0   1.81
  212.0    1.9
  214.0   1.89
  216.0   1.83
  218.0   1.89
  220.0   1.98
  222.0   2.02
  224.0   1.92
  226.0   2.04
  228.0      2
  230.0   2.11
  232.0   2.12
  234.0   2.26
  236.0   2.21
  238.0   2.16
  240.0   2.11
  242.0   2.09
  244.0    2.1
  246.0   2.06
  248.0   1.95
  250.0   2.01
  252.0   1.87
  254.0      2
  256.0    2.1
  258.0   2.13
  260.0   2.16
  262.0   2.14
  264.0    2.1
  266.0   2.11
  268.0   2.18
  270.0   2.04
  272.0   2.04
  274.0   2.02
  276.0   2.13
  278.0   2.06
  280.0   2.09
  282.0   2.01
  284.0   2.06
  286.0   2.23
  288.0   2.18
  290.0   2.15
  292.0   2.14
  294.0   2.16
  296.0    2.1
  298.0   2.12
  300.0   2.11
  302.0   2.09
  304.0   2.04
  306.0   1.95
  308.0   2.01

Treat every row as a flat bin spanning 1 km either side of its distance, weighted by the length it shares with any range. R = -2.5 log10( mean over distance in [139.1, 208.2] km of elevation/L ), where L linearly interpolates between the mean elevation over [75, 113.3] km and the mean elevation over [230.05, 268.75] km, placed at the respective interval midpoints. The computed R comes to 0.221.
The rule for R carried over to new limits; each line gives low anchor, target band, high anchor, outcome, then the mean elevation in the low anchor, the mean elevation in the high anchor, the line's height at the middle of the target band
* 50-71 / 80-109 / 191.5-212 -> 0.24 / 1.99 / 1.85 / 1.96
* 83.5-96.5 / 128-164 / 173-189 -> 0.46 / 1.48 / 1.88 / 1.73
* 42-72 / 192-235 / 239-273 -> 0.07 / 1.98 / 2.07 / 2.05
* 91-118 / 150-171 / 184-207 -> 0.37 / 1.74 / 1.86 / 1.82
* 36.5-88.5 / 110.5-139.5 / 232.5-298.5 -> 0.12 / 1.82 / 2.1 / 1.91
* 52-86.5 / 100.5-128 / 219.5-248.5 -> 0.03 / 1.76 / 2.08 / 1.85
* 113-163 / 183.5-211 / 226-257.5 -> -0.06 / 1.33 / 2.08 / 1.76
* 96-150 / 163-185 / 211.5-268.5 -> -0.04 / 1.53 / 2.05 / 1.76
